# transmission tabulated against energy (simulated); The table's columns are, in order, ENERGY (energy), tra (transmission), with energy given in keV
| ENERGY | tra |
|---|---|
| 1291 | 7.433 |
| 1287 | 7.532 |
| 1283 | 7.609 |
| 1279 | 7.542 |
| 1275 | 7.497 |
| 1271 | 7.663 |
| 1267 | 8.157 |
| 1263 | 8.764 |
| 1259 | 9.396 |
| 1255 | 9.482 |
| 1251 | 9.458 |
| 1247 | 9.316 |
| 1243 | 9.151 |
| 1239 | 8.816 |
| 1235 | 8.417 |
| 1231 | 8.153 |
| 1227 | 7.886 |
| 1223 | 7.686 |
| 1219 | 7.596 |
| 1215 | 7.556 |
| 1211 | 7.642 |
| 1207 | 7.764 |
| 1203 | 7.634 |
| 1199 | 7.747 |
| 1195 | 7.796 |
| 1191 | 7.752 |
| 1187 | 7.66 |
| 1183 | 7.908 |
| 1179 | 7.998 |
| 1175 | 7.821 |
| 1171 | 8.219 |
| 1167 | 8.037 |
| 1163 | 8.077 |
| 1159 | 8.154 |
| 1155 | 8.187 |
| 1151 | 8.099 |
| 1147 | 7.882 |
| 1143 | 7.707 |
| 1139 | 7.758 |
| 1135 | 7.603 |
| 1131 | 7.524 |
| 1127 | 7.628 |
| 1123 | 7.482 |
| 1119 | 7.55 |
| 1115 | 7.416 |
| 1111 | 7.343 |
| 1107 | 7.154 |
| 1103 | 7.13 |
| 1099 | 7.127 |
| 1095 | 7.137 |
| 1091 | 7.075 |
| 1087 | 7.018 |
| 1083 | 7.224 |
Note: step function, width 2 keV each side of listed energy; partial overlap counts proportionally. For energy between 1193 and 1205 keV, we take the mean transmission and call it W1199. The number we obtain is 7.73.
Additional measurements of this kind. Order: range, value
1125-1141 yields 7.63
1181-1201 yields 7.77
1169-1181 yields 8.01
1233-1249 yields 8.93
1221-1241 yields 8.19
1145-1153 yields 7.99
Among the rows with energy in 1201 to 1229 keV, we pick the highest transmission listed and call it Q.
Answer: 7.886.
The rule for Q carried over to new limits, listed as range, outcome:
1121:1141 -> 7.758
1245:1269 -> 9.482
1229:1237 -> 8.417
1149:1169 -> 8.187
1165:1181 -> 8.219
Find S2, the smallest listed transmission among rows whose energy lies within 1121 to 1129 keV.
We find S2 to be 7.482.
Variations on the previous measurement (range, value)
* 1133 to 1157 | 7.603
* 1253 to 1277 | 7.497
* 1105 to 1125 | 7.154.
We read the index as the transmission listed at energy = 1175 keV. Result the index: 7.821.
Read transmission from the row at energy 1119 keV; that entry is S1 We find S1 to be 7.55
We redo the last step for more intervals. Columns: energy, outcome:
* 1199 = 7.747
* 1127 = 7.628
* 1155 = 8.187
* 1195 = 7.796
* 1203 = 7.634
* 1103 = 7.13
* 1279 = 7.542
